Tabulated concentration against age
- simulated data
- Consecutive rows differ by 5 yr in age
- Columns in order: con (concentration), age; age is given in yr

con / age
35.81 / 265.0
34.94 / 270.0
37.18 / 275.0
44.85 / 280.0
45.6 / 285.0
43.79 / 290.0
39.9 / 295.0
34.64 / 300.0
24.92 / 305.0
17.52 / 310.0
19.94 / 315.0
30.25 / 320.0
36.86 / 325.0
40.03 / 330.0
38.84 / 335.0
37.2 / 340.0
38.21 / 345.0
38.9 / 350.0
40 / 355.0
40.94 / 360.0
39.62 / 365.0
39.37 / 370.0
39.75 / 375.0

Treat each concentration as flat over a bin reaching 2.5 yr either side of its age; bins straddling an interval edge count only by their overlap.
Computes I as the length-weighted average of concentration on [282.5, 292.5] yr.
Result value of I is 44.7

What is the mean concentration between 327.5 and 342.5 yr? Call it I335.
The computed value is 38.7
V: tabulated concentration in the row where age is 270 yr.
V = 34.94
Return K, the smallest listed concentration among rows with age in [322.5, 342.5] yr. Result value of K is 36.86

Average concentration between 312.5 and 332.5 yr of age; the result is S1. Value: 31.8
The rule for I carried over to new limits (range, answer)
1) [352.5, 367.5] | 40.2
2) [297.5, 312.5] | 25.7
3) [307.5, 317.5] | 18.7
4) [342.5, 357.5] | 39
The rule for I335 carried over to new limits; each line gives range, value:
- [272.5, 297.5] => 42.3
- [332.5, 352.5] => 38.3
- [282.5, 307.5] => 37.8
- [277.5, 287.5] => 45.2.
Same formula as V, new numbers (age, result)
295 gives 39.9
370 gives 39.37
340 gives 37.2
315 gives 19.94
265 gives 35.81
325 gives 36.86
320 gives 30.25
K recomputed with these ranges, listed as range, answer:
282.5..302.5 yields 34.64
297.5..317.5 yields 17.52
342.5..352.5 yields 38.21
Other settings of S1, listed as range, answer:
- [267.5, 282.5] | 39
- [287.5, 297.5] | 41.8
